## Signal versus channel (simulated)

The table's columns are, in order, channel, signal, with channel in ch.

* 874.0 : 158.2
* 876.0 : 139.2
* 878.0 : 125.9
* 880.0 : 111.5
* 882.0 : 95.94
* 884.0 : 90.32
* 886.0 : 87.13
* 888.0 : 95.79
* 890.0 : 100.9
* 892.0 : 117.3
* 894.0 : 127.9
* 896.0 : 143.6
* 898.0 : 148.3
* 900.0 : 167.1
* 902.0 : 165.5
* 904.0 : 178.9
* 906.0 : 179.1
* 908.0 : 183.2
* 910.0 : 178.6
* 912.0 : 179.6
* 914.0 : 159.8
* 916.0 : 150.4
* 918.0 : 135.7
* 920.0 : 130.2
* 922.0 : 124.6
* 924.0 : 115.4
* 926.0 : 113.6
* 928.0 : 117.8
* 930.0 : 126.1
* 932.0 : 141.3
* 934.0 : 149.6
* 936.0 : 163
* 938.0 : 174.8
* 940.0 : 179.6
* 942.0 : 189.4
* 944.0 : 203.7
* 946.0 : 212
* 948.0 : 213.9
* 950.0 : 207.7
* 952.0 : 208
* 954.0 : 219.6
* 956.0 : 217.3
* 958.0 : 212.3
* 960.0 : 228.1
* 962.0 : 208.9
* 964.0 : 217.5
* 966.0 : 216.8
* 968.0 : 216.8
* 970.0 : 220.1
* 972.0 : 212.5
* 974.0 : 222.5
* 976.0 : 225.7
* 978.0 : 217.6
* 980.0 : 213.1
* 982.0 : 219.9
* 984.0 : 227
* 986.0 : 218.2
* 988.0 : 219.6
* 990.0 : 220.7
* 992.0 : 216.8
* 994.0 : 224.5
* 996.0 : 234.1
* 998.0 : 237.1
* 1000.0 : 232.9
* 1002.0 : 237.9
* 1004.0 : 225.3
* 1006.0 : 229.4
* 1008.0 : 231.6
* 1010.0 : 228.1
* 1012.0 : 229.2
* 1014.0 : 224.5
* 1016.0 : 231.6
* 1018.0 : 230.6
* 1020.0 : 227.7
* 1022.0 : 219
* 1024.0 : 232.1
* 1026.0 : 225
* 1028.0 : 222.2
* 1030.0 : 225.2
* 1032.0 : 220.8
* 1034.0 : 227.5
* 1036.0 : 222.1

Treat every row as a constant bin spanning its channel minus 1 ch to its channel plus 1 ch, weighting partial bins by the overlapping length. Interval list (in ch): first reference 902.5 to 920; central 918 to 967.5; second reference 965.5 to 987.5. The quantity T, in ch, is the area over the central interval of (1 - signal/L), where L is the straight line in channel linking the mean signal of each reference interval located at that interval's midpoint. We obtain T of 3.9 ch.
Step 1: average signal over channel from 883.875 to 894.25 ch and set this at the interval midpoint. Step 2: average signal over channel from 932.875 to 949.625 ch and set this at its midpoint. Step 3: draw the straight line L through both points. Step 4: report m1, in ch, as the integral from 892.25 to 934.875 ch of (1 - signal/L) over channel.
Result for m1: -3.08 ch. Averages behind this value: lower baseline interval 103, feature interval 148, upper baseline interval 186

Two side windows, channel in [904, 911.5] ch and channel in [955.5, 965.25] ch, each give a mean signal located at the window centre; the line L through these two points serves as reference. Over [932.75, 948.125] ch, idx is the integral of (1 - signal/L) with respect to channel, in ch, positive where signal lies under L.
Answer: 1.5 ch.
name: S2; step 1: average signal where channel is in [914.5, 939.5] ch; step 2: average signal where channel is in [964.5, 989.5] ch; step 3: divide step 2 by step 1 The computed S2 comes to 1.6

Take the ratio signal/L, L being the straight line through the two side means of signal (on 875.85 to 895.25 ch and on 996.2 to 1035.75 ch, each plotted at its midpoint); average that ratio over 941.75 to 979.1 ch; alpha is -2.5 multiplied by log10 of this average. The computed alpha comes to -0.21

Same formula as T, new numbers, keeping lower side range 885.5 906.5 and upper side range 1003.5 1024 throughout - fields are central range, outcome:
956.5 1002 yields -4.56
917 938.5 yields 3.65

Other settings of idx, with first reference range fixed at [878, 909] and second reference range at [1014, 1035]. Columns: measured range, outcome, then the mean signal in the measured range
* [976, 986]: -1.28 ch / 220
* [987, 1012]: -2.40 ch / 228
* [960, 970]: -1.81 ch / 217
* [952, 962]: -2.21 ch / 217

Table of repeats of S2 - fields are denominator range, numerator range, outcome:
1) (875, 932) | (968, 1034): 1.66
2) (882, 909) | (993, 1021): 1.70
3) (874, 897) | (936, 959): 1.76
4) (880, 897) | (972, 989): 2.04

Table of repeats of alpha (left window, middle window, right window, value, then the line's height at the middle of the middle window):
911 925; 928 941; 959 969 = 0.115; 169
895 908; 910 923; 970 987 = 0.176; 176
